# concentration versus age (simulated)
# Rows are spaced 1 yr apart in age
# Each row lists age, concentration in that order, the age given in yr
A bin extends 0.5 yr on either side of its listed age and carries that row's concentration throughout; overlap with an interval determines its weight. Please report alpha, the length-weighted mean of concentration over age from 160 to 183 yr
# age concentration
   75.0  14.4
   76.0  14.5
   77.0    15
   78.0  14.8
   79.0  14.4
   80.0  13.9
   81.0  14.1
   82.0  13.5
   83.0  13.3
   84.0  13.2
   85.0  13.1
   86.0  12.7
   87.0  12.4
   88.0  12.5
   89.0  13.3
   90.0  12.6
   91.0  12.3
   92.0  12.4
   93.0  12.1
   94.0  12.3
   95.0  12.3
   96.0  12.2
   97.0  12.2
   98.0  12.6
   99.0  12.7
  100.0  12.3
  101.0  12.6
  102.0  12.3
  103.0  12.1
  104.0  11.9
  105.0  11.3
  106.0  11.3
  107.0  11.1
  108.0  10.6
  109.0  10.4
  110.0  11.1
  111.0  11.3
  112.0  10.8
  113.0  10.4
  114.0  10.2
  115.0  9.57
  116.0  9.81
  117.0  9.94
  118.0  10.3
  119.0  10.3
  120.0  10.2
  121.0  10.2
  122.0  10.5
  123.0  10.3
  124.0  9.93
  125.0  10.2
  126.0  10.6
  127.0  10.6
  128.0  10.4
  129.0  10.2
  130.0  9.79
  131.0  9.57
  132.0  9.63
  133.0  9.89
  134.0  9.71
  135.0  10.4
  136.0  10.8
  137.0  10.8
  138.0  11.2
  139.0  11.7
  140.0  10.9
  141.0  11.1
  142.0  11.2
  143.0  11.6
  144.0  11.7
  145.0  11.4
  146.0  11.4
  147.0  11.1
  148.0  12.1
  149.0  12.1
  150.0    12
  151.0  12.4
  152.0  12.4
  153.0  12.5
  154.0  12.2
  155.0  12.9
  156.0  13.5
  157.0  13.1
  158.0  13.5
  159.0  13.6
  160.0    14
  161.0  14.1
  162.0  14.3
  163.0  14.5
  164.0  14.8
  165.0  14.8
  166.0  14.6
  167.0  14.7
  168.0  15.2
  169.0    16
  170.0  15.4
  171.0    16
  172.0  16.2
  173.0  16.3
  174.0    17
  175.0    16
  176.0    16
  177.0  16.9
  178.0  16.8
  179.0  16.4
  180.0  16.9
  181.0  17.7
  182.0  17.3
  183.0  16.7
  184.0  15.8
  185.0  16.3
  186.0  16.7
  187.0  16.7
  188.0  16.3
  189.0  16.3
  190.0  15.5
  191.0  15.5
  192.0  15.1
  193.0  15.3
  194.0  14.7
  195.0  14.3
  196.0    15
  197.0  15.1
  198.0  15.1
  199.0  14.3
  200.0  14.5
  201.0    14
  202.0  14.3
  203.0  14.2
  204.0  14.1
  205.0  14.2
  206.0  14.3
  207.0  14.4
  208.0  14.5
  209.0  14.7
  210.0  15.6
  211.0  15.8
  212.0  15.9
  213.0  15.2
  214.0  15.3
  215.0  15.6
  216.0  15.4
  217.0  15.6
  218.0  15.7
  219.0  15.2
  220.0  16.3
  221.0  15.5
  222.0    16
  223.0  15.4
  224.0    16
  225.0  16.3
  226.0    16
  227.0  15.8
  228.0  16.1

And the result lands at 15.8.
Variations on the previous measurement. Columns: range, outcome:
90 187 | 12.6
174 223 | 15.5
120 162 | 11.4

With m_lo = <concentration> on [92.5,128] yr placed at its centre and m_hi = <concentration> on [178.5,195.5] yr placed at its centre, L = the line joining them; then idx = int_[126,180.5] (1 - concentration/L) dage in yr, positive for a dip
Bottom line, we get 3.8 yr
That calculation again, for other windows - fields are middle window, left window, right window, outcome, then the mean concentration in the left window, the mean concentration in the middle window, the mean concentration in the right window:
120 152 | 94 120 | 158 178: 5.7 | 11.3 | 10.8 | 15.3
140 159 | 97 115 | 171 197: 2.6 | 11.4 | 12.1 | 16.1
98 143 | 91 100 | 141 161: 5.8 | 12.3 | 10.8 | 12.4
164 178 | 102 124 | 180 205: -1.6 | 10.7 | 15.8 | 15.5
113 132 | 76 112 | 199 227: 4.4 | 12.5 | 10.1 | 15.2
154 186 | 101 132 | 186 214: -4.5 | 10.6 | 15.4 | 15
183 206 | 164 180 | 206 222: 0.7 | 15.9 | 15.2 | 15.4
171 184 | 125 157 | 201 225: -3.3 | 11.2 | 16.6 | 15.2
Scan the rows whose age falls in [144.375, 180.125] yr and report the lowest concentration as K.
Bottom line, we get 11.1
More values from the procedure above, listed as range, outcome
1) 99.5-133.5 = 9.57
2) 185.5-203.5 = 14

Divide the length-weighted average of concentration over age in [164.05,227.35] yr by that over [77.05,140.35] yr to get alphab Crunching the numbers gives 1.35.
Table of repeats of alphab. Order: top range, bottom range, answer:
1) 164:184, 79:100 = 1.26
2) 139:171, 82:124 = 1.13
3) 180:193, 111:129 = 1.59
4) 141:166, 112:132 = 1.26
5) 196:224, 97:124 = 1.37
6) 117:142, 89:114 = 0.88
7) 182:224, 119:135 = 1.51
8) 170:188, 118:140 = 1.60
